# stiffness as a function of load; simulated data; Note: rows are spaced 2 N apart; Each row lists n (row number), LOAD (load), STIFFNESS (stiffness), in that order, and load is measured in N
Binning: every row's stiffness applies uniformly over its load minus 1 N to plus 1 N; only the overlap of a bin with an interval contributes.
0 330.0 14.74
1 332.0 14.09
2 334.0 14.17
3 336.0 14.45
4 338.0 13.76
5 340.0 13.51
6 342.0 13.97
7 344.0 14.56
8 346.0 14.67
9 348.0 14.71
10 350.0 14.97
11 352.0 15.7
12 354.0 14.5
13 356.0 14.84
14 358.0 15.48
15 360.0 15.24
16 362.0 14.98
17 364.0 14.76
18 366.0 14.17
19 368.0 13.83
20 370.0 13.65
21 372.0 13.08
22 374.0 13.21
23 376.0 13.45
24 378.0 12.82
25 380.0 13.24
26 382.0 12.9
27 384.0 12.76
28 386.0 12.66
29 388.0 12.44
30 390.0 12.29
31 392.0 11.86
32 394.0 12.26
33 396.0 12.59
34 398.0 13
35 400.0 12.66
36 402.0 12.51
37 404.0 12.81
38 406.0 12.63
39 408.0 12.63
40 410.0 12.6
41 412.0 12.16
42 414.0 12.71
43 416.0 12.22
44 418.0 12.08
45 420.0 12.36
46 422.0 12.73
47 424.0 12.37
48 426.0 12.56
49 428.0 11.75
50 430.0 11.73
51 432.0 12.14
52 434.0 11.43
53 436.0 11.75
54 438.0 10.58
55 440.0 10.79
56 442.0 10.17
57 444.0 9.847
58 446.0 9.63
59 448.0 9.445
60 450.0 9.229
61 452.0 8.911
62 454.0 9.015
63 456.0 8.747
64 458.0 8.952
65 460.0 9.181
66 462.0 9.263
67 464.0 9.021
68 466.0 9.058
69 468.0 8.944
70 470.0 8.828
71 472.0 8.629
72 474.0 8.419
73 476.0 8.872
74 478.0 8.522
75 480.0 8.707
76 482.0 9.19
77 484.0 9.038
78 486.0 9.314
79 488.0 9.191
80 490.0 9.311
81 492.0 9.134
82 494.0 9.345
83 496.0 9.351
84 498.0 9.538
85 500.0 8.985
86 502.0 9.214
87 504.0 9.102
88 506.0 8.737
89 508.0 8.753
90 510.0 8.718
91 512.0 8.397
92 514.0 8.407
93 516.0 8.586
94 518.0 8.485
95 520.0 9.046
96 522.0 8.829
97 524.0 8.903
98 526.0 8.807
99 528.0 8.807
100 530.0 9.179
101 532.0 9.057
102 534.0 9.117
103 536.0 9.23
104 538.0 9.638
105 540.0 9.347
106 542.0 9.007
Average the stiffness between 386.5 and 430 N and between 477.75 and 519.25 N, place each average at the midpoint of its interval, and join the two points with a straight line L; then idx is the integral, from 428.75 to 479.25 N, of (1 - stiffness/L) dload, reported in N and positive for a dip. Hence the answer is 4.94 N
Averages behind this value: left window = 12.4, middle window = 9.65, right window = 8.96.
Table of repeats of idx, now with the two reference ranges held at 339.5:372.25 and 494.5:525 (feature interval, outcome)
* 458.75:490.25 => 3.7 N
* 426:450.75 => 1.6 N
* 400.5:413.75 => 0.1 N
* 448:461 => 2.2 N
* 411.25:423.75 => -0.1 N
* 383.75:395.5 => 0.8 N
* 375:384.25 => 0.4 N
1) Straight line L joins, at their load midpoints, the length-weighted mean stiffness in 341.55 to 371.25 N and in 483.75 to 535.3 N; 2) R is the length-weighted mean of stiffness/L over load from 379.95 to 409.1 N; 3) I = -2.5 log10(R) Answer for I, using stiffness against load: 0.055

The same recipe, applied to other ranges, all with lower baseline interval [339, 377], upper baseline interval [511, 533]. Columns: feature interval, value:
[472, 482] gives 0.186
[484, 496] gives 0.070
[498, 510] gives 0.048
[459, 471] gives 0.184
